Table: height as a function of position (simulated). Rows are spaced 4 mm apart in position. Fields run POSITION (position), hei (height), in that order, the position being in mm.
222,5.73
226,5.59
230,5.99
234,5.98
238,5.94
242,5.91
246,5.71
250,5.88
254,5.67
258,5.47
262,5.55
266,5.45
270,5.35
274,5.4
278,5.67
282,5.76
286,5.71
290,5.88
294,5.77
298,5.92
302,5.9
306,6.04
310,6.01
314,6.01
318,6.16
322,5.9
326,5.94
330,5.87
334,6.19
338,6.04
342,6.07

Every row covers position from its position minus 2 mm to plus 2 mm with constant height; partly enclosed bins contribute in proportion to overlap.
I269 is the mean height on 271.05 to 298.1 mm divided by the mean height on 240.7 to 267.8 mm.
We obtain 1.01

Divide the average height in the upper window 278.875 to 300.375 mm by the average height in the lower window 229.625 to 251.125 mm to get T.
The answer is 0.98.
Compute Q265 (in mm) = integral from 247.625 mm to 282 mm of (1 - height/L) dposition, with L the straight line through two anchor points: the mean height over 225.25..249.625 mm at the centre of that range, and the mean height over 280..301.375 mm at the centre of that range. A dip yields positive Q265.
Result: 1.6 mm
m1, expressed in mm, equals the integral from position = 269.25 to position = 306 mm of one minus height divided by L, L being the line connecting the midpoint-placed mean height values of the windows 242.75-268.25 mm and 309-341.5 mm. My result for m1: 0.5 mm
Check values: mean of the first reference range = 5.63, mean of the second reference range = 6.02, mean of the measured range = 5.74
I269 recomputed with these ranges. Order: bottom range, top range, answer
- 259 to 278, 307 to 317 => 1.10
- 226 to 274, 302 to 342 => 1.06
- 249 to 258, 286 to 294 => 1.02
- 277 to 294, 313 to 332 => 1.04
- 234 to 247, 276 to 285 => 0.97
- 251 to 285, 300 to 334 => 1.08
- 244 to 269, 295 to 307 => 1.06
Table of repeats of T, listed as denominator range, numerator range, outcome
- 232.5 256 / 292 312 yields 1.01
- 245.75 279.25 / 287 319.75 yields 1.07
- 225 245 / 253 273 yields 0.93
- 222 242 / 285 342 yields 1.02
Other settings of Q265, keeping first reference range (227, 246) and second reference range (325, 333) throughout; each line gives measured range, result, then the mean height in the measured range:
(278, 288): 0.34 mm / 5.72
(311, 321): -0.21 mm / 6.06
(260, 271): 0.85 mm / 5.46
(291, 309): 0.05 mm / 5.91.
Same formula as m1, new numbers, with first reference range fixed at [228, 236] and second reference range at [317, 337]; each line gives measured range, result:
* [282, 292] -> 0.3 mm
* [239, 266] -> 1.4 mm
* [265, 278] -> 1.2 mm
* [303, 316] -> 0.0 mm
